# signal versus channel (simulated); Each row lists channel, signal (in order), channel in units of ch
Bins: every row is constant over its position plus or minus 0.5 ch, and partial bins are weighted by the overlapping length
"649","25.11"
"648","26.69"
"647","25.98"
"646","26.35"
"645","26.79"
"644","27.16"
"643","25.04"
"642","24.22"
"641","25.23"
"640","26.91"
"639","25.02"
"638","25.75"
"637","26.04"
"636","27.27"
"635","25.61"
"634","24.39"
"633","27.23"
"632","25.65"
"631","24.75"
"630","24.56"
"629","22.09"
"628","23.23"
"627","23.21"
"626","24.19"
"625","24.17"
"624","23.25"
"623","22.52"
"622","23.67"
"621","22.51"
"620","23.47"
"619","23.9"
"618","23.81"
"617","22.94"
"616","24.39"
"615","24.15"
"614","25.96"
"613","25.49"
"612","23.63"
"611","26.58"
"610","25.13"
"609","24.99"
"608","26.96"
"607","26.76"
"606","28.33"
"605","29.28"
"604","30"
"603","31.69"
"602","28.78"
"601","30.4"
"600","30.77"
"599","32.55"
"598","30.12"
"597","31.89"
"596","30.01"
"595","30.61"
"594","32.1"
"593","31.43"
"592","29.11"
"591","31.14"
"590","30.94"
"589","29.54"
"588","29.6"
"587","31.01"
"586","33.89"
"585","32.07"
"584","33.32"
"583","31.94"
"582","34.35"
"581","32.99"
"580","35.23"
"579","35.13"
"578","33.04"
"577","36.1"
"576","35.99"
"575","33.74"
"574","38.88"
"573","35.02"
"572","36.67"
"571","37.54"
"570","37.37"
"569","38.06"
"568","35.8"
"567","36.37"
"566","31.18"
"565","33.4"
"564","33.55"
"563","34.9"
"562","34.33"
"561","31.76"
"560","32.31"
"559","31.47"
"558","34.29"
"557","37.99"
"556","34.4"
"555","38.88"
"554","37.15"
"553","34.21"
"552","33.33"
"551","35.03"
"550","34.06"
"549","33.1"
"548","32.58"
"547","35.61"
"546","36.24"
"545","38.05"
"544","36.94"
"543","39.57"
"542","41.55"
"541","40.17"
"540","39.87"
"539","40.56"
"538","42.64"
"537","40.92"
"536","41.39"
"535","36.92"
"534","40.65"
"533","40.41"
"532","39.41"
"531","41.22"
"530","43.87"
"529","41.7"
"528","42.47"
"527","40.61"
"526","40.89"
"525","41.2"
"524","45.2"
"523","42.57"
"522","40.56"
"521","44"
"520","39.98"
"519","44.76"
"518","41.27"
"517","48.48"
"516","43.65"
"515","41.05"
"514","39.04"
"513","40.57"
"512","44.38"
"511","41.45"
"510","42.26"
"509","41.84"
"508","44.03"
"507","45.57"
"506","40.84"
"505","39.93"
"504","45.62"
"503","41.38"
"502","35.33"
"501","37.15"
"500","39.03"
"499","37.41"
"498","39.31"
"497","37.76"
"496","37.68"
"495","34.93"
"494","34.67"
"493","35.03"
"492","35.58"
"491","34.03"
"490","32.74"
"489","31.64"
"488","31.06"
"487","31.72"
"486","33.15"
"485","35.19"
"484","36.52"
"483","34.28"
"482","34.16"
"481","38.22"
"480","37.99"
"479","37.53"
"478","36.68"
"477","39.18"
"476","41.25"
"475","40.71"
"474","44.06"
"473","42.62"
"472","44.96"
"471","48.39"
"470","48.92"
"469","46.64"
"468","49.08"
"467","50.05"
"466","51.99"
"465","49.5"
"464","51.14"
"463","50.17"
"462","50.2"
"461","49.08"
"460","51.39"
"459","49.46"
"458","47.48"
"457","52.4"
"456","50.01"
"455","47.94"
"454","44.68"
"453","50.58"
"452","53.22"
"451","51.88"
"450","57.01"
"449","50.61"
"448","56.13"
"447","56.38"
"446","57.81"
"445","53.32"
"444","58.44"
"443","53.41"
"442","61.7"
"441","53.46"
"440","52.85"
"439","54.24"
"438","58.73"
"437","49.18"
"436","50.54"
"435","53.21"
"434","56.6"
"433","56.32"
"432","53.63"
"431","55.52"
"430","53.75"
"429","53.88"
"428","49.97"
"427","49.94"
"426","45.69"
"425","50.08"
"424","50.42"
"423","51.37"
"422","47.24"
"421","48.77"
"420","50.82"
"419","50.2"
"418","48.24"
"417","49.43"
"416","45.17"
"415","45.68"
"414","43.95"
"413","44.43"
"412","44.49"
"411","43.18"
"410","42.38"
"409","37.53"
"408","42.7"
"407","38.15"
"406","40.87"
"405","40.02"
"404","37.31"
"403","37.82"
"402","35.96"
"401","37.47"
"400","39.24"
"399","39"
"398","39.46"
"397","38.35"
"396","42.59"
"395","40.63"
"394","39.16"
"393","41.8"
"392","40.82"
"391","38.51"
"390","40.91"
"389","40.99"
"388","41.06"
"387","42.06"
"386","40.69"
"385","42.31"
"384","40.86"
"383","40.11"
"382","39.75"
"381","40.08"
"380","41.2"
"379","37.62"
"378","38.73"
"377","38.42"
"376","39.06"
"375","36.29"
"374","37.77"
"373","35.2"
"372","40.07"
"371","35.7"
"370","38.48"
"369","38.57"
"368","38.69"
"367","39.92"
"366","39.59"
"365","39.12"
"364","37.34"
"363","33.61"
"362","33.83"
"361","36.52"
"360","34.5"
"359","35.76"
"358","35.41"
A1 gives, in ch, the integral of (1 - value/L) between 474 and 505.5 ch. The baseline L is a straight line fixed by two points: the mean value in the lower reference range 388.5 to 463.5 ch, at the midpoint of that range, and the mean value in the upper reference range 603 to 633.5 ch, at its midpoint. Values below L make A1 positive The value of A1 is 2.7 ch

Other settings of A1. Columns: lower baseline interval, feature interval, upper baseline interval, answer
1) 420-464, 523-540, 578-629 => -1.00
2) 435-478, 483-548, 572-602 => 4.01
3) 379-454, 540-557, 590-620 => -1.44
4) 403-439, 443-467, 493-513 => -3.85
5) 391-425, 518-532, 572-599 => -2.28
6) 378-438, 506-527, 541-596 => -2.74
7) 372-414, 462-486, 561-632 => -4.69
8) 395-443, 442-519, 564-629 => -4.61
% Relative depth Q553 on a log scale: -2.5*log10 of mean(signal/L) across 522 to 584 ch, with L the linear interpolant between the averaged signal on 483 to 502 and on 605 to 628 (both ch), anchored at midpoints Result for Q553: -0.23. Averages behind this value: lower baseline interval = 35.2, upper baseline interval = 24.6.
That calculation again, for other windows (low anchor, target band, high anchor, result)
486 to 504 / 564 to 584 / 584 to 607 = -0.11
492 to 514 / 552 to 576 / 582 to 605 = -0.04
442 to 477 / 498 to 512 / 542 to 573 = 0.06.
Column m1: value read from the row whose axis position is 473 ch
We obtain 42.62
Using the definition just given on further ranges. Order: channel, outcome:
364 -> 37.34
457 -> 52.4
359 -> 35.76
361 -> 36.52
